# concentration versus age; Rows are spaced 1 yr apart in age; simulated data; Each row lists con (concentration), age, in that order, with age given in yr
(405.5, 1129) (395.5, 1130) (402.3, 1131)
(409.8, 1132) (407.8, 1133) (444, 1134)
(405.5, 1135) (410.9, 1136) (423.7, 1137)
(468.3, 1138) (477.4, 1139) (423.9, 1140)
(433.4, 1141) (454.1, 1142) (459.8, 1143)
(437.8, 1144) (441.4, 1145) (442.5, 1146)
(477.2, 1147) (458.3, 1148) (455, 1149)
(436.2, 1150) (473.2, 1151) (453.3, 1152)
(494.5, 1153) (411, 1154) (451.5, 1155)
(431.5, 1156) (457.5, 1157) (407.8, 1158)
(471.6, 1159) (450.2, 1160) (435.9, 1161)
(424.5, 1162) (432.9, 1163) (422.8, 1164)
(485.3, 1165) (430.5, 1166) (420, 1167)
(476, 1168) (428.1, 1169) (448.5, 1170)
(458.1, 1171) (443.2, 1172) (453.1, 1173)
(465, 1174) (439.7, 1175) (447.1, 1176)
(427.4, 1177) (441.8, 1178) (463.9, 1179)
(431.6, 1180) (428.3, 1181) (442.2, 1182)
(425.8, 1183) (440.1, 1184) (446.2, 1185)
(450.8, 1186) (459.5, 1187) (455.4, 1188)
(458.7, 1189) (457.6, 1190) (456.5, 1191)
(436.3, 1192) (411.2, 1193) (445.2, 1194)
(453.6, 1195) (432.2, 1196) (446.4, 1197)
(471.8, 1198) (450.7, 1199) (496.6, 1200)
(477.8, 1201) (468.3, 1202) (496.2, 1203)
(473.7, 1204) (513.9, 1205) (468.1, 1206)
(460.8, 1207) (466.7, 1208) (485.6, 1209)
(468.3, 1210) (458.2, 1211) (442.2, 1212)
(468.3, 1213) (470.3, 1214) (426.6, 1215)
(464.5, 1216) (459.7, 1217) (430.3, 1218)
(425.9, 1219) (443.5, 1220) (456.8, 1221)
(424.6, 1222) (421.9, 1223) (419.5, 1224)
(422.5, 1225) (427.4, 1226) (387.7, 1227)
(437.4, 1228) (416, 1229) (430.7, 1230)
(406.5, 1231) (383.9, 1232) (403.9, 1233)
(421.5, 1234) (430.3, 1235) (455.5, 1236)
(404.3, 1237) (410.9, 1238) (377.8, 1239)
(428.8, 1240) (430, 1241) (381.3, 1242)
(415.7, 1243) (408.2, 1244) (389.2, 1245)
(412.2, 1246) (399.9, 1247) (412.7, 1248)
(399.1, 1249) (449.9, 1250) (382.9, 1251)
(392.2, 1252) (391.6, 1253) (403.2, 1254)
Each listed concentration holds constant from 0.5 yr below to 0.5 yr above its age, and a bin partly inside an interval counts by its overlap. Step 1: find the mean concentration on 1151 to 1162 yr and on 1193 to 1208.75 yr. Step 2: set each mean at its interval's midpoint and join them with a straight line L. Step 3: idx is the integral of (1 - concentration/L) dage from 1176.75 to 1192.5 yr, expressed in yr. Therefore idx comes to 0.5 yr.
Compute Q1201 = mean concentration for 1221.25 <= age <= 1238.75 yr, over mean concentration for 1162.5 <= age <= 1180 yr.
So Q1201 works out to 0.9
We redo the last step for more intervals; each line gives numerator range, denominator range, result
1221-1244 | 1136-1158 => 0.93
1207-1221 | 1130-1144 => 1.05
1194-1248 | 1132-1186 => 0.99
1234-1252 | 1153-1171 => 0.93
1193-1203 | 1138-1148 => 1.02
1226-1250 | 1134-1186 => 0.93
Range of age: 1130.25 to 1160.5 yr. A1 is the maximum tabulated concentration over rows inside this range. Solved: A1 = 494.5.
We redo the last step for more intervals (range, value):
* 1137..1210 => 513.9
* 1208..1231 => 485.6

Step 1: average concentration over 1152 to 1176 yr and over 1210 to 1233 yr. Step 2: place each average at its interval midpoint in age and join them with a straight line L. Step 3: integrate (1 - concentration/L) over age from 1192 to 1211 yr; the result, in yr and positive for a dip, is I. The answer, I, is -1.2 yr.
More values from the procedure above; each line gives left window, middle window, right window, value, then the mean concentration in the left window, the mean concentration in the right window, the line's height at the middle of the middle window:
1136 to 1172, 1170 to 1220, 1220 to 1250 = -2.7 yr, 447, 415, 431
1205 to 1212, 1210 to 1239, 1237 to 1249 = 0.6 yr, 469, 406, 440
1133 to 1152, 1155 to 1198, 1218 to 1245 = -1.0 yr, 445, 418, 435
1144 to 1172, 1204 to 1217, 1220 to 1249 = -1.3 yr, 447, 415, 425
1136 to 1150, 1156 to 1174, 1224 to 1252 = -0.2 yr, 448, 412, 440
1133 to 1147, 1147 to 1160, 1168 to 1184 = -0.3 yr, 440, 444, 442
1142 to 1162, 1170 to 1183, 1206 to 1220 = 0.2 yr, 449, 456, 452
